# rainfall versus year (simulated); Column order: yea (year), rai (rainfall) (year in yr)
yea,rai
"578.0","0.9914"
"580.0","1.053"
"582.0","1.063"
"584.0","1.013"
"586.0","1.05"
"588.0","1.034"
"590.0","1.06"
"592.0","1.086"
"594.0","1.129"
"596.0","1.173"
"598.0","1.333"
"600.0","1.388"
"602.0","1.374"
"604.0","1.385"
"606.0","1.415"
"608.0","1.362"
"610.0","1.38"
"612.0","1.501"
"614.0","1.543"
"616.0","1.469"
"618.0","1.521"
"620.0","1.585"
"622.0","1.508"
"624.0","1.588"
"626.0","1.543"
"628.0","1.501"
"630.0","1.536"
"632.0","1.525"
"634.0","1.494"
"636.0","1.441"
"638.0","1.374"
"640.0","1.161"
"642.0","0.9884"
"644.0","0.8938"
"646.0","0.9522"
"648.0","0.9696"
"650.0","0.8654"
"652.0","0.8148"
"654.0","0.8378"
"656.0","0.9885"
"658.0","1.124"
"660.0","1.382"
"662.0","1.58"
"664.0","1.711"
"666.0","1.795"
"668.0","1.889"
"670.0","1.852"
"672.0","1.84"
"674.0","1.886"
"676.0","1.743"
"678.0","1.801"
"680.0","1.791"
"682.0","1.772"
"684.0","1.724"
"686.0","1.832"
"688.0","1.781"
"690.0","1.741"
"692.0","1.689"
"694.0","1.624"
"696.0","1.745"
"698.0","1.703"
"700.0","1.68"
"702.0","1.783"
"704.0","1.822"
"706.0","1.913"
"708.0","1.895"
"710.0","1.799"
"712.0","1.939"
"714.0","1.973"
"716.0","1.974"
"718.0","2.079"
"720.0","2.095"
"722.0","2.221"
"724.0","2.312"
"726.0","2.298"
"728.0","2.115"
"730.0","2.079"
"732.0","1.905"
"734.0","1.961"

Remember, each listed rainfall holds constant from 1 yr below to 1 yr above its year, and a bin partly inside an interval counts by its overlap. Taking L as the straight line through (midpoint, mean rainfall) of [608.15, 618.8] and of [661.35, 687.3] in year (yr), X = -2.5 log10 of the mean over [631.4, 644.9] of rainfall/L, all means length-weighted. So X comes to 0.25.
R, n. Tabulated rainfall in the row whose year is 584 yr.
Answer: 1.013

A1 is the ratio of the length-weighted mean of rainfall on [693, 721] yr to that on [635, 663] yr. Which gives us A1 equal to 1.69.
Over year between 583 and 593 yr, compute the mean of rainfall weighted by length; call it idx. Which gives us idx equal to 1.05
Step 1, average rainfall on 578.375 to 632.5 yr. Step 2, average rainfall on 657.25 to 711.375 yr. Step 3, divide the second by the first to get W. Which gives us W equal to 1.31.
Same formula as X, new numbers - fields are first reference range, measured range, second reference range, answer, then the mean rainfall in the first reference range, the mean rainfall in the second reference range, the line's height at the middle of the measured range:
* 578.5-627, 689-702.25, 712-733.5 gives 0.13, 1.31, 2.09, 1.92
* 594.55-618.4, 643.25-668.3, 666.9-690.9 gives 0.37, 1.4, 1.8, 1.67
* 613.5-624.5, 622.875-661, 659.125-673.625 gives 0.32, 1.53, 1.73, 1.63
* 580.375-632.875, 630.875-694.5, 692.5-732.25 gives 0.15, 1.34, 1.95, 1.66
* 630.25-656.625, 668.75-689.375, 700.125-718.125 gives -0.18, 1.11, 1.89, 1.53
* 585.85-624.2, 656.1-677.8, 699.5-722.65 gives 0.02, 1.35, 1.93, 1.69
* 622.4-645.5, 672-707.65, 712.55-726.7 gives 0.05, 1.36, 2.13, 1.86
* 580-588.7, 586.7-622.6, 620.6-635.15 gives -0.06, 1.04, 1.53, 1.27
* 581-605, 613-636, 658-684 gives -0.10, 1.17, 1.73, 1.4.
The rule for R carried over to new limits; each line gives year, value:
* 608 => 1.362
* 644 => 0.8938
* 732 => 1.905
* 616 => 1.469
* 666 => 1.795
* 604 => 1.385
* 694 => 1.624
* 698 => 1.703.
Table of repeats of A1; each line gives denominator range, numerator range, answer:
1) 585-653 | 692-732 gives 1.50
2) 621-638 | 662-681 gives 1.19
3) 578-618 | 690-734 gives 1.54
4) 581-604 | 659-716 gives 1.53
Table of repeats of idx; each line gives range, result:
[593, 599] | 1.21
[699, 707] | 1.8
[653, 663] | 1.18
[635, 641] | 1.33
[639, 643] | 1.07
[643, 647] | 0.923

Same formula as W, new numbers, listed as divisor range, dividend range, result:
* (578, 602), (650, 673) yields 1.25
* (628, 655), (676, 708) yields 1.53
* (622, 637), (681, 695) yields 1.14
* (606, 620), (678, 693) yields 1.20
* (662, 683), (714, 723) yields 1.16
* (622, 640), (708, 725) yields 1.38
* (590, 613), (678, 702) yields 1.33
